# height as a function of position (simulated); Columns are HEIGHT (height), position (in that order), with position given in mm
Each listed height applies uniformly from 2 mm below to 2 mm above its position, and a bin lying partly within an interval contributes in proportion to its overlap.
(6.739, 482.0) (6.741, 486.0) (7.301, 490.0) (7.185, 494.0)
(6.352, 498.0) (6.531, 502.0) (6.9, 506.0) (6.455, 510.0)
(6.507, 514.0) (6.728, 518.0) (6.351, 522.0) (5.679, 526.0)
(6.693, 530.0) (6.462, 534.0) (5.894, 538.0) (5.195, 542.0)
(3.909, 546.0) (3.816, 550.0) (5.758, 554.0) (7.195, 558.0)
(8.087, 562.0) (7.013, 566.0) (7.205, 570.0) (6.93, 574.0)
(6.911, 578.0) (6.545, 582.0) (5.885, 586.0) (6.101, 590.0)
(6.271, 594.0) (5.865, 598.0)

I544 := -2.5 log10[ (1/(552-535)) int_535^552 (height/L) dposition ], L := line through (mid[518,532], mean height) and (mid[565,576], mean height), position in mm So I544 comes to 0.34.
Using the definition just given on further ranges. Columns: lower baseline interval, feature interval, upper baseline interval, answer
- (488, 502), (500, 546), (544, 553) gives -0.16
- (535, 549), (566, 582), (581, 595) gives -0.19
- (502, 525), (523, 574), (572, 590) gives 0.07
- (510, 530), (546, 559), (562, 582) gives 0.29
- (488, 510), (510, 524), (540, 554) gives -0.10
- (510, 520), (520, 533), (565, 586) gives 0.06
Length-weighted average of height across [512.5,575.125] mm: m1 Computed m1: 6.2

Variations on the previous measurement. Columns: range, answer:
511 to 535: 6.4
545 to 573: 6.25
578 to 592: 6.28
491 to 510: 6.74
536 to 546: 5.22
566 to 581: 6.98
